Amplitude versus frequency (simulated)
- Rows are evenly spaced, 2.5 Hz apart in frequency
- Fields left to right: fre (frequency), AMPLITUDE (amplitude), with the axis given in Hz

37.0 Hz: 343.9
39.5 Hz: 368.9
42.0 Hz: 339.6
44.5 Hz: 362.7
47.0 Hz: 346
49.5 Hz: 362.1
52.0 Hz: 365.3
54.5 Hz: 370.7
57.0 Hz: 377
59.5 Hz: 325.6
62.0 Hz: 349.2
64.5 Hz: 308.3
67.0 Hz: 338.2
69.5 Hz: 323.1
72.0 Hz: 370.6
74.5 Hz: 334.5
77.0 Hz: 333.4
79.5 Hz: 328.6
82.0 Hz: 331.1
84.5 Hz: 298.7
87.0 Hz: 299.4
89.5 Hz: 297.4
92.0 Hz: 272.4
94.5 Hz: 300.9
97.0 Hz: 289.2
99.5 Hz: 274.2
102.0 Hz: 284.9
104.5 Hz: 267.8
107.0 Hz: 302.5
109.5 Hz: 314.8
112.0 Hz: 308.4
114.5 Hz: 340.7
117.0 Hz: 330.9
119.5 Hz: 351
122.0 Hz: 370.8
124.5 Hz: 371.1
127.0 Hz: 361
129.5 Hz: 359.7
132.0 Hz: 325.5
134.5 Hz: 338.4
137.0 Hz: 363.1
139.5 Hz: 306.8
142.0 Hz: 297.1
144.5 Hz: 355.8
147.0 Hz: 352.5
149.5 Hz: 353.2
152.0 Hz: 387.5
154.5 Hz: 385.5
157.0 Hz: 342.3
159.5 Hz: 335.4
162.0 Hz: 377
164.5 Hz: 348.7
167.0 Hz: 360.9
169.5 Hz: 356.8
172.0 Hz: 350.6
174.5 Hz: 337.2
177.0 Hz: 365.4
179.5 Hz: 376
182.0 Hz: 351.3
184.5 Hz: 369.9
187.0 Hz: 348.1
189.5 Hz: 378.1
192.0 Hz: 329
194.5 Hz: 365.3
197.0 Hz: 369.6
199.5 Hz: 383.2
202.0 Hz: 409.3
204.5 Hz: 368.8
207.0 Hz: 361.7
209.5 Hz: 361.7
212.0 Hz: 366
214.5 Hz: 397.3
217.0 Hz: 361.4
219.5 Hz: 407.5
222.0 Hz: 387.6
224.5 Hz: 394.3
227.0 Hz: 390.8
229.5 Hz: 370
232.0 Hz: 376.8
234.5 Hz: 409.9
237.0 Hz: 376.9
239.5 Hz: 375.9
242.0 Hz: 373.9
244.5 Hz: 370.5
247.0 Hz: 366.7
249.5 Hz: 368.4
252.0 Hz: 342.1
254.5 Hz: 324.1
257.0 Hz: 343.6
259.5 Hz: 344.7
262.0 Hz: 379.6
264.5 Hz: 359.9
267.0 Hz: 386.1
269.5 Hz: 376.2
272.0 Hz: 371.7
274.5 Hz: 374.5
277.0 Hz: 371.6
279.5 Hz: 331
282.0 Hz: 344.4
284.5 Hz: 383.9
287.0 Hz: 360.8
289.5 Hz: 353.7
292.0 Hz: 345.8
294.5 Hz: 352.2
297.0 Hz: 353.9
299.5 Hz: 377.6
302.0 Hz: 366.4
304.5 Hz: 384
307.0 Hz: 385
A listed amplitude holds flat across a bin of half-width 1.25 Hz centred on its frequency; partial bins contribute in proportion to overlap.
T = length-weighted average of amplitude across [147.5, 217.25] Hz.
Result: 364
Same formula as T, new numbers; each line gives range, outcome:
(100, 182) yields 343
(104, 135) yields 336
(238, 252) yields 369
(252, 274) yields 360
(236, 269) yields 363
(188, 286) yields 371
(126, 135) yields 346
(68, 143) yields 322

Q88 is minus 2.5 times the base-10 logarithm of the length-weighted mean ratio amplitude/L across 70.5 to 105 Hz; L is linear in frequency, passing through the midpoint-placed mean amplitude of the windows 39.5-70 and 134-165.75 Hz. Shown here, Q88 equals 0.14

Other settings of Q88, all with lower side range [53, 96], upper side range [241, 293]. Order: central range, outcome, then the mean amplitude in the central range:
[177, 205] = -0.06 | 368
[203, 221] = -0.07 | 376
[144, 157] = -0.08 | 365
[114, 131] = -0.06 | 355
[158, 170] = -0.04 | 355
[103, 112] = 0.13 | 297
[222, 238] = -0.10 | 387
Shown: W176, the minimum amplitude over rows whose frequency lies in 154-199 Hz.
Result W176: 329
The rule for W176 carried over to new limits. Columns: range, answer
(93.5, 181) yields 267.8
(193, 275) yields 324.1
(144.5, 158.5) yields 342.3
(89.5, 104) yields 272.4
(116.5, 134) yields 325.5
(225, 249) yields 366.7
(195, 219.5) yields 361.4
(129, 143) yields 297.1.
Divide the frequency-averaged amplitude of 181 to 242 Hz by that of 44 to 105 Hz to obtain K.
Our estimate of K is 1.16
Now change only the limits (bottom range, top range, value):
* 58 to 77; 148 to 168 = 1.07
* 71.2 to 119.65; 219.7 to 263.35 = 1.20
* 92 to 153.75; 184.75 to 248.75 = 1.14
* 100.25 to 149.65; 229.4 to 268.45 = 1.11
